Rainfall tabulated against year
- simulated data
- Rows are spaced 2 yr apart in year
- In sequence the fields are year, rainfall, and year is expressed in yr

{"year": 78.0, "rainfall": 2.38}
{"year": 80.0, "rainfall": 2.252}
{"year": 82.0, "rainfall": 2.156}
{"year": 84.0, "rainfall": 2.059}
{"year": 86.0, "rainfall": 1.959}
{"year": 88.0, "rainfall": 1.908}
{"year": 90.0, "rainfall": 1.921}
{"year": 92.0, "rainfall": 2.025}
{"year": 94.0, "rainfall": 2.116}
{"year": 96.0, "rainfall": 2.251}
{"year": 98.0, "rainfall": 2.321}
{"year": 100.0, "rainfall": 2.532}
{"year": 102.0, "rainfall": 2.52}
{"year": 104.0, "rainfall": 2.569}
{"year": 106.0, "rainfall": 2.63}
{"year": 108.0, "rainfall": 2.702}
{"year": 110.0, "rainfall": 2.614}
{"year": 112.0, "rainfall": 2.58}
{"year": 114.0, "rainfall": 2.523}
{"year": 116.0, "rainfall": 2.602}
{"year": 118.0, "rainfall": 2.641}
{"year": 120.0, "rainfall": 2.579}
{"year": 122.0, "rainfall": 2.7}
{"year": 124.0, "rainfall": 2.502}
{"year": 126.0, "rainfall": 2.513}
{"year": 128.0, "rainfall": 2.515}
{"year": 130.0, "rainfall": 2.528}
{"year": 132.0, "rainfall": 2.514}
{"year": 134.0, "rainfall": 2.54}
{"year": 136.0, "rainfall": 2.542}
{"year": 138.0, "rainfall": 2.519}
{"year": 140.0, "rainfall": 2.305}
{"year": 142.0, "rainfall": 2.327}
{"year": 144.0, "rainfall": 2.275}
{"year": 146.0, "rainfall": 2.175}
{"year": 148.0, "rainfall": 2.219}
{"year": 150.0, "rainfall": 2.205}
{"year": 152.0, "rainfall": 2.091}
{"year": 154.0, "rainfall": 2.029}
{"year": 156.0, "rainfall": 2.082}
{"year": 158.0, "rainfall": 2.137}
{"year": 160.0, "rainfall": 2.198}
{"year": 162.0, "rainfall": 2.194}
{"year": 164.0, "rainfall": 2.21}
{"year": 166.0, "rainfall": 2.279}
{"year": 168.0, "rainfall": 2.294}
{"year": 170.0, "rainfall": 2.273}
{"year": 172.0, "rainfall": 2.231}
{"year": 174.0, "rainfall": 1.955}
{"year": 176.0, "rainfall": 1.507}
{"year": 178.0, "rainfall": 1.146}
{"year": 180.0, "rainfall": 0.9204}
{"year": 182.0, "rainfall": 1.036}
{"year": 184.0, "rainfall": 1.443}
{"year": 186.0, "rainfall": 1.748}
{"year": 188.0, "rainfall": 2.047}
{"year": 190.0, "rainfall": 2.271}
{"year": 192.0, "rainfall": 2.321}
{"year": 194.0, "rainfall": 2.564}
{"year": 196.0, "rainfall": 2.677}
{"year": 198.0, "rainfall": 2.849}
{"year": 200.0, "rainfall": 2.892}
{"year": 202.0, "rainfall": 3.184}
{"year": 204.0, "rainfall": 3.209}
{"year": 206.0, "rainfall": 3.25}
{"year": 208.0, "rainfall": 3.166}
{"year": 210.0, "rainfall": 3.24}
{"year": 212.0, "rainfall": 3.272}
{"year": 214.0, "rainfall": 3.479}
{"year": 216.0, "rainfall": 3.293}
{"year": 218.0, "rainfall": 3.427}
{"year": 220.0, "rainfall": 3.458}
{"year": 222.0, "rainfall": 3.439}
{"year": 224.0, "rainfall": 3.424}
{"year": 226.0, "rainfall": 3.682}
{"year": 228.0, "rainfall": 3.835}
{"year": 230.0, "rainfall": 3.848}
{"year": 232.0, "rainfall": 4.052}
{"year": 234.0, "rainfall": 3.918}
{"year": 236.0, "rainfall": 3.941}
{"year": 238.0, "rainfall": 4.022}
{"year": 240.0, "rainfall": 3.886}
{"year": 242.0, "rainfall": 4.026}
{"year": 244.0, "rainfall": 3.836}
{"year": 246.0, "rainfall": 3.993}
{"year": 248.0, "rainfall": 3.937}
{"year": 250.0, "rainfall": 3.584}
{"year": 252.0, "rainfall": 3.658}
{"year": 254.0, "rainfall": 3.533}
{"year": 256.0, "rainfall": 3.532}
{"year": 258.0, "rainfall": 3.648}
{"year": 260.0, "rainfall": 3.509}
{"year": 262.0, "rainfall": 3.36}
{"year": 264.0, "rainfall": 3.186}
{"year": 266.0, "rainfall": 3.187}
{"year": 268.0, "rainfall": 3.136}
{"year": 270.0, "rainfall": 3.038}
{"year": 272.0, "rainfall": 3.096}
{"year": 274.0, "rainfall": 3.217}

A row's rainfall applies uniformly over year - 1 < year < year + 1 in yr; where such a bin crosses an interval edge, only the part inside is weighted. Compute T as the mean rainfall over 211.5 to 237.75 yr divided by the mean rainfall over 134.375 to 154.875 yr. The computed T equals 1.6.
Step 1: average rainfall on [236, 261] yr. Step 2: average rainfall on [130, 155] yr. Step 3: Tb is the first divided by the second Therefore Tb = 1.63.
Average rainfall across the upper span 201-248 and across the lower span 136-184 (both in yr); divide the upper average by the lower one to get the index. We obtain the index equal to 1.78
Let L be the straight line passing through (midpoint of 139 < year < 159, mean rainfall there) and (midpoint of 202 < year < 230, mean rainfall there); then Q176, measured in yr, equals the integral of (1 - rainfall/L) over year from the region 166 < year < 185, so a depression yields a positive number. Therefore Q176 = 6.9 yr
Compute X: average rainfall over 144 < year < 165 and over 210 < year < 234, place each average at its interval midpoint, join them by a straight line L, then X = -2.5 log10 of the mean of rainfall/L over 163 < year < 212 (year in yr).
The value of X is 0.24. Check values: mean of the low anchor 2.16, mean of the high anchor 3.57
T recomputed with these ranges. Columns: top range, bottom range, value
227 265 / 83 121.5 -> 1.58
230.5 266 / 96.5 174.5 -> 1.56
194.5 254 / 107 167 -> 1.47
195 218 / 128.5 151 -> 1.32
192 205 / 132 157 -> 1.25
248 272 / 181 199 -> 1.62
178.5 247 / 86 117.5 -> 1.30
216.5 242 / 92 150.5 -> 1.52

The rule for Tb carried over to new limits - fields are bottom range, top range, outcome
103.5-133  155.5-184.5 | 0.72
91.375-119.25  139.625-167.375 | 0.88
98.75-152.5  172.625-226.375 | 1.05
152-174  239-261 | 1.72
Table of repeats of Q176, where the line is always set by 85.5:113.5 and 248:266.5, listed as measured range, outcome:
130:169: 6.14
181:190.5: 4.15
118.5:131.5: -0.15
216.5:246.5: -4.18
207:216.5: -0.37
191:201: 1.28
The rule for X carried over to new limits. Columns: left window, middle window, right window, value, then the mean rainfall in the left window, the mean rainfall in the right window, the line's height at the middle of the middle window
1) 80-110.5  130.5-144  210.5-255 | 0.11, 2.28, 3.7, 2.71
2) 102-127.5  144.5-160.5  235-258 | 0.34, 2.59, 3.81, 2.94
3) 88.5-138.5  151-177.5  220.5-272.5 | 0.36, 2.47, 3.63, 2.92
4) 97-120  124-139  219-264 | 0.10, 2.57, 3.72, 2.77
